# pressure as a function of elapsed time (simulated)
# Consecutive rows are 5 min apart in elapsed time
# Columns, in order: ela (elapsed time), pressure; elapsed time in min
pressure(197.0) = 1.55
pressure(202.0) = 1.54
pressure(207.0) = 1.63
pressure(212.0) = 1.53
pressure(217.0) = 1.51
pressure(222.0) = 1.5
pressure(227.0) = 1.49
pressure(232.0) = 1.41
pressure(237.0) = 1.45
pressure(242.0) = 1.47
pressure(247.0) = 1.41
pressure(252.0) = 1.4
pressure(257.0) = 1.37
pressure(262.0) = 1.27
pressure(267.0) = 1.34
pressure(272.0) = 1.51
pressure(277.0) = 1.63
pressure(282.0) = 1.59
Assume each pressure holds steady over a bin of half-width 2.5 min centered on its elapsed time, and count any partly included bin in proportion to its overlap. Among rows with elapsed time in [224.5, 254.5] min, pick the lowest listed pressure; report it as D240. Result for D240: 1.4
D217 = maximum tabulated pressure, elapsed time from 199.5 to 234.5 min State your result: 1.63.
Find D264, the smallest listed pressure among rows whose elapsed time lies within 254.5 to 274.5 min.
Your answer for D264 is 1.27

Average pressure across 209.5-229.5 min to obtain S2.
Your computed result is 1.51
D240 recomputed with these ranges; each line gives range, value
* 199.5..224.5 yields 1.5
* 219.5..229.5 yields 1.49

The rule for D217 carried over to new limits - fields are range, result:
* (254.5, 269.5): 1.37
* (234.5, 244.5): 1.47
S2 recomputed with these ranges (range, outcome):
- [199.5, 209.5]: 1.58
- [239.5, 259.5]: 1.41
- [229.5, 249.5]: 1.44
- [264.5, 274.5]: 1.43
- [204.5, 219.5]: 1.56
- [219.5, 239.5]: 1.46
